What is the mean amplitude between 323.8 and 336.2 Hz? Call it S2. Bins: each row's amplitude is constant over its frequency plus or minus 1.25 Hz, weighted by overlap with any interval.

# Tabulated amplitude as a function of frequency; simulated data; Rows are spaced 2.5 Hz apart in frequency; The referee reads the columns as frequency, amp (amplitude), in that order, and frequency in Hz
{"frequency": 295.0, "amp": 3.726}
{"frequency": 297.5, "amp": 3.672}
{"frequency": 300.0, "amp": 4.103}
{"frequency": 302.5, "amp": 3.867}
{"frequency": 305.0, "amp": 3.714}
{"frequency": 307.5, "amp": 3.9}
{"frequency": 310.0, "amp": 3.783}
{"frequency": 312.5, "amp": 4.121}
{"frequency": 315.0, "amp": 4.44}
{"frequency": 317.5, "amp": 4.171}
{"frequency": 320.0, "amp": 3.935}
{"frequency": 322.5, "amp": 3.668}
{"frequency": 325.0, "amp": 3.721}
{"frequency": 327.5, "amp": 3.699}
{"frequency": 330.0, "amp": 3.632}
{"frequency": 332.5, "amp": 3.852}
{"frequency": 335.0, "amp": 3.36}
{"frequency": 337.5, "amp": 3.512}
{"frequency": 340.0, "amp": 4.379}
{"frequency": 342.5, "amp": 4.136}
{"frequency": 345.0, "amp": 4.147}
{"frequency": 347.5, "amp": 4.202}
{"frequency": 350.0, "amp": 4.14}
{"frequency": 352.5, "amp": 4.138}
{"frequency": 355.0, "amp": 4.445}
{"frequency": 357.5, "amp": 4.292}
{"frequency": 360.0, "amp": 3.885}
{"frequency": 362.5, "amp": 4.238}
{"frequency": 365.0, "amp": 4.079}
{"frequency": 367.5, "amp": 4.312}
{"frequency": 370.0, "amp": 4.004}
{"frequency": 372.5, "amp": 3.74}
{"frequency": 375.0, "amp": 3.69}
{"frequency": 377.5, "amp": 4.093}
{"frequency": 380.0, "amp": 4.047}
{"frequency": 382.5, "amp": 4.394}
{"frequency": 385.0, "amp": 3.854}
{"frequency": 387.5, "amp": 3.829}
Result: 3.65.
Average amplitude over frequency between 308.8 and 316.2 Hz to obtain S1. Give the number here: 4.11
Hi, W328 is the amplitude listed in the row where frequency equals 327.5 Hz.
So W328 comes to 3.699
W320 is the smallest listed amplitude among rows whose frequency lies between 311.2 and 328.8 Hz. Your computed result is 3.668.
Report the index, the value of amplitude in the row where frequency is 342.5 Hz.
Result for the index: 4.136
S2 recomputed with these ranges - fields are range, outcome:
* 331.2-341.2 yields 3.77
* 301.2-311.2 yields 3.82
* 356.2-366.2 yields 4.13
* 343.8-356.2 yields 4.21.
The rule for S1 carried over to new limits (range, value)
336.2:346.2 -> 4.04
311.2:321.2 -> 4.17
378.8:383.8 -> 4.22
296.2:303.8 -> 3.88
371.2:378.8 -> 3.84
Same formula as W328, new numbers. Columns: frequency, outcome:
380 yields 4.047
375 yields 3.69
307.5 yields 3.9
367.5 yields 4.312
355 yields 4.445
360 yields 3.885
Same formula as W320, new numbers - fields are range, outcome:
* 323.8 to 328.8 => 3.699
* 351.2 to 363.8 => 3.885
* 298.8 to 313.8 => 3.714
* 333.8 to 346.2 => 3.36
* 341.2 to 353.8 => 4.136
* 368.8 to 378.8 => 3.69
